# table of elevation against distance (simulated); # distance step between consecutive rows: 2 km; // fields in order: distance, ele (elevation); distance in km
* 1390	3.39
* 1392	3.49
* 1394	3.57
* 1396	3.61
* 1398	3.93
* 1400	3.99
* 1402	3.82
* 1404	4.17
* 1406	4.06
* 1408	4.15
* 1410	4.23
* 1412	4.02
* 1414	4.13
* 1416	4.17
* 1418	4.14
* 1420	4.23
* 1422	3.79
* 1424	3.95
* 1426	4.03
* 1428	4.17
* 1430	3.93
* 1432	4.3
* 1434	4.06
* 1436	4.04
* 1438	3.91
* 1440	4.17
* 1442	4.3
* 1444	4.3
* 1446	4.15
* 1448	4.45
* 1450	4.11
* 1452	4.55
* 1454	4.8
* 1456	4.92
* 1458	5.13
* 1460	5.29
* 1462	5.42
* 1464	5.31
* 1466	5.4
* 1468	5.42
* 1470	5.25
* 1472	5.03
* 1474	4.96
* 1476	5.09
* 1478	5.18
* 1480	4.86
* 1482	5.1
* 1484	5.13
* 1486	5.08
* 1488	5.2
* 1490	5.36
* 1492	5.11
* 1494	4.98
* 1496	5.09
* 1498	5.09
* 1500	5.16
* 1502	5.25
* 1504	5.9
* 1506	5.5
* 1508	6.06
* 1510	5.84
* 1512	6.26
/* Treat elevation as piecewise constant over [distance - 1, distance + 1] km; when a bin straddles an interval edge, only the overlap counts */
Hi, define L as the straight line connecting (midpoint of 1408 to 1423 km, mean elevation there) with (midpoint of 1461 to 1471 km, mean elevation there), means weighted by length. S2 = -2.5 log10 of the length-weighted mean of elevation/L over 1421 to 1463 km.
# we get 0.10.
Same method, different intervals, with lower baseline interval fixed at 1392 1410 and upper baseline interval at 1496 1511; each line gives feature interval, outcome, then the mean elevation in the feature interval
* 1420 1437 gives 0.08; 4.05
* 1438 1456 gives 0.07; 4.36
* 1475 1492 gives 0.02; 5.12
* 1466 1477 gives -0.03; 5.17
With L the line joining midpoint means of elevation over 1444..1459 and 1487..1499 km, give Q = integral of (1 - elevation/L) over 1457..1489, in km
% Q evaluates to -2.11 km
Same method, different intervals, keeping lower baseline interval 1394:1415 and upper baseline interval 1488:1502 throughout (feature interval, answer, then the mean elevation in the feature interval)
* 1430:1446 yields 1.0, 4.14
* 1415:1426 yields 0.4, 4.05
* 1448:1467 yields -1.2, 4.96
